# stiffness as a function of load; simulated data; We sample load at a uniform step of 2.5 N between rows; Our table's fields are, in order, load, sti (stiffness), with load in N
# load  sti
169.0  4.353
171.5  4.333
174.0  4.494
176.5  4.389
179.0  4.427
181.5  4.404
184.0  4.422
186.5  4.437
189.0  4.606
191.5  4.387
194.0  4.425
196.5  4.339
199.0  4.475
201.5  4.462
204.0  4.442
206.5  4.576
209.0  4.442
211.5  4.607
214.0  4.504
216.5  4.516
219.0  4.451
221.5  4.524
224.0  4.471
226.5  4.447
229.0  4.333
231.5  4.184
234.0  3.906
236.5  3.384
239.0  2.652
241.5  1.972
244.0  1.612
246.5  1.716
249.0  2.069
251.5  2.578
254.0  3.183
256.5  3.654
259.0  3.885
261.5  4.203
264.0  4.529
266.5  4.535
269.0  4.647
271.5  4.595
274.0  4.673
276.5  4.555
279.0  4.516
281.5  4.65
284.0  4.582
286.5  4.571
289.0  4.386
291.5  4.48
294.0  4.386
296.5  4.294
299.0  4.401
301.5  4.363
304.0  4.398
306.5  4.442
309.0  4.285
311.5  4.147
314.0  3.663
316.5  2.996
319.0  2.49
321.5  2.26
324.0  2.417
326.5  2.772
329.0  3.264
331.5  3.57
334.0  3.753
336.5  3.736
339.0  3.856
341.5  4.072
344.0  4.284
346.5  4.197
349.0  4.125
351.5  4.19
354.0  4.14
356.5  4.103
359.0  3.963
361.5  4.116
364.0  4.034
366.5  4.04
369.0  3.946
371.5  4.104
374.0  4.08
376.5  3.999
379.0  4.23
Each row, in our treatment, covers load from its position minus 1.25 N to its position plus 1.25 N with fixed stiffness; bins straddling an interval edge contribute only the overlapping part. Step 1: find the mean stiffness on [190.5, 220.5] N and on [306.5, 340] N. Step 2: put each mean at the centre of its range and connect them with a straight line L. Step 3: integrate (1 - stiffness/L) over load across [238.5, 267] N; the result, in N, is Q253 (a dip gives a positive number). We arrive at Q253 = 7.0 N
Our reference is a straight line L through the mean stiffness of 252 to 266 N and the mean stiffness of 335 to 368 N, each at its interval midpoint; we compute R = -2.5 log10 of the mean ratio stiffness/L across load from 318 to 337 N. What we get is 0.31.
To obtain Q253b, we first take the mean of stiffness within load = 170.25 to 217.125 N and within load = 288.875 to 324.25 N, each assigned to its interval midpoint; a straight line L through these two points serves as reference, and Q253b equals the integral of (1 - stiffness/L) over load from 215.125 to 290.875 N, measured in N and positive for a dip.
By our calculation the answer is 4.7 N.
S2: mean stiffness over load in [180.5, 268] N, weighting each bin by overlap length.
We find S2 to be 3.92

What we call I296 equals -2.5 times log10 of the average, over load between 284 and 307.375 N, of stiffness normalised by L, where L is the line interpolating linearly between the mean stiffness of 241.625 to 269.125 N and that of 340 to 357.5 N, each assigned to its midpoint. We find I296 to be -0.217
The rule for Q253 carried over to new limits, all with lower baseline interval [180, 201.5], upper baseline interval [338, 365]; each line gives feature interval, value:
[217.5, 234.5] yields 0.0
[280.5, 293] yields -0.9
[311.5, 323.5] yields 3.5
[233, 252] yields 8.2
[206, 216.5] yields -0.3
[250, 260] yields 2.4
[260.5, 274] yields -0.8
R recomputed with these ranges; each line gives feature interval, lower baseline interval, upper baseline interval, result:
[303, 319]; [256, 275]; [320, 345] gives -0.046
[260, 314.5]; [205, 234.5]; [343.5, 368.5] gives -0.040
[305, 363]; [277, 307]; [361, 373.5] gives 0.145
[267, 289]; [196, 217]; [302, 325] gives -0.197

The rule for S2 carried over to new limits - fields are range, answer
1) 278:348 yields 3.9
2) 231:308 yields 3.87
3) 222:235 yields 4.29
